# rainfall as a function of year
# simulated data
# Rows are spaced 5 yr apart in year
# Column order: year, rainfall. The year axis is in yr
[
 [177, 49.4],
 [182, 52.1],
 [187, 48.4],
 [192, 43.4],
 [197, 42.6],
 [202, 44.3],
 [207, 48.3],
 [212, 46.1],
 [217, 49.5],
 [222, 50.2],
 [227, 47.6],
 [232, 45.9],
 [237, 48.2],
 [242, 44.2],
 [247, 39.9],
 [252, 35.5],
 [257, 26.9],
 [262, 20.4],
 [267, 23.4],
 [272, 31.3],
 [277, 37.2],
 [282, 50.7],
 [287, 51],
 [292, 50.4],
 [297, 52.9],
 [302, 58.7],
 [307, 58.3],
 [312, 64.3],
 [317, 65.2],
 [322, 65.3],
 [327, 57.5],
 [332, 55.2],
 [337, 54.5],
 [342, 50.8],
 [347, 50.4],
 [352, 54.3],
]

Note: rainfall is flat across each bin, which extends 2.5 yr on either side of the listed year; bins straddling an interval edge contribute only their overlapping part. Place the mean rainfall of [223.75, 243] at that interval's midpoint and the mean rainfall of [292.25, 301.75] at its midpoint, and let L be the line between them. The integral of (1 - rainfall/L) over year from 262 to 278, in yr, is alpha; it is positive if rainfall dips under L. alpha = 7.1 yr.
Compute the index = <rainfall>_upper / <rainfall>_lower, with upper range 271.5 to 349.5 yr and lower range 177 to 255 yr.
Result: 1.18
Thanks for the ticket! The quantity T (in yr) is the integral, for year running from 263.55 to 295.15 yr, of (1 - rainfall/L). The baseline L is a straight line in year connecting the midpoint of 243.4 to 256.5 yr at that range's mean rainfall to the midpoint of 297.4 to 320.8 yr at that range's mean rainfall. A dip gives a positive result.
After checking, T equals 5.9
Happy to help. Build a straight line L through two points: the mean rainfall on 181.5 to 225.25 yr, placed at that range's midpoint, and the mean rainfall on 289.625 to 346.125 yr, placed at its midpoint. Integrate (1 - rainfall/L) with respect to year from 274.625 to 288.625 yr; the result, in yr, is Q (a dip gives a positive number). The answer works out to 2.1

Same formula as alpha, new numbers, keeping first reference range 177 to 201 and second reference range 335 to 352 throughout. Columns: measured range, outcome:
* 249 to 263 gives 5.78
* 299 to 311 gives -1.92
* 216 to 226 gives -0.35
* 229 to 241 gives 0.41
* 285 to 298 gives -0.24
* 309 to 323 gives -3.67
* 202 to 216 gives 0.16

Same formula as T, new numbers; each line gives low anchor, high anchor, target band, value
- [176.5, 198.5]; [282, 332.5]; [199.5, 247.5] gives 3.4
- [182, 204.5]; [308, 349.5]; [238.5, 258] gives 4.8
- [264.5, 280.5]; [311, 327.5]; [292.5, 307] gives -1.5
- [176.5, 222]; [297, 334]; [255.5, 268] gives 7.1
